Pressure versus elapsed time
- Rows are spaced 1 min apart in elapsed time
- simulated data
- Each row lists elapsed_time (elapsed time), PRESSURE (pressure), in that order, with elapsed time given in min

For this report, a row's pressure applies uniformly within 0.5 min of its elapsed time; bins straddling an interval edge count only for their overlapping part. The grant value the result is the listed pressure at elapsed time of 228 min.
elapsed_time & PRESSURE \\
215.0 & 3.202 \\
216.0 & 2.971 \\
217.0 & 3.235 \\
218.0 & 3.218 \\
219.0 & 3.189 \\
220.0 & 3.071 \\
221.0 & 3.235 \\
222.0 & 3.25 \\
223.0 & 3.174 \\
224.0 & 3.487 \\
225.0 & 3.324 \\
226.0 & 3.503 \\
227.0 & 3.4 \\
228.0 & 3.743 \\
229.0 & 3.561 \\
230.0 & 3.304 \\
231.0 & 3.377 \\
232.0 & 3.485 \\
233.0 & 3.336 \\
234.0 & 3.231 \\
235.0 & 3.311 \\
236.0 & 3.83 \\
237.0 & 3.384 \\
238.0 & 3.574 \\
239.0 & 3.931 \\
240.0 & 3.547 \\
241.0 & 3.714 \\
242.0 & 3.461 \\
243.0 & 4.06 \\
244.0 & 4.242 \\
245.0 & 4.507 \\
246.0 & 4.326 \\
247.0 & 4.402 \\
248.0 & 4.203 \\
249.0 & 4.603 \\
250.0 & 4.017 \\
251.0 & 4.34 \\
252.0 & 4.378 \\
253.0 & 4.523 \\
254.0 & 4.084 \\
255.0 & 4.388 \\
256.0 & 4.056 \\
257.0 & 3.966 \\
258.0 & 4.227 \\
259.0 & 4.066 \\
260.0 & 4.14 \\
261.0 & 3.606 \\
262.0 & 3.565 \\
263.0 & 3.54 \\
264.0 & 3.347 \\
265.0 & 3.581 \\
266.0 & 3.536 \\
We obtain 3.743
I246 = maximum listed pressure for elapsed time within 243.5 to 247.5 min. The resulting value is 4.507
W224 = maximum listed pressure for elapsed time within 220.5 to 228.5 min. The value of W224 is 3.743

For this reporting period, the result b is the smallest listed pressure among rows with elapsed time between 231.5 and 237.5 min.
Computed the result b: 3.231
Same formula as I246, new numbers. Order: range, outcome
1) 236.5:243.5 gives 4.06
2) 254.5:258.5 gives 4.388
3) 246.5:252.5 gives 4.603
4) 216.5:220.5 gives 3.235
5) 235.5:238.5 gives 3.83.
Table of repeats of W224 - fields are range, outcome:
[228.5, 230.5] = 3.561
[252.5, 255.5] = 4.523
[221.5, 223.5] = 3.25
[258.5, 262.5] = 4.14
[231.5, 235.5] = 3.485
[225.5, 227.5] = 3.503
